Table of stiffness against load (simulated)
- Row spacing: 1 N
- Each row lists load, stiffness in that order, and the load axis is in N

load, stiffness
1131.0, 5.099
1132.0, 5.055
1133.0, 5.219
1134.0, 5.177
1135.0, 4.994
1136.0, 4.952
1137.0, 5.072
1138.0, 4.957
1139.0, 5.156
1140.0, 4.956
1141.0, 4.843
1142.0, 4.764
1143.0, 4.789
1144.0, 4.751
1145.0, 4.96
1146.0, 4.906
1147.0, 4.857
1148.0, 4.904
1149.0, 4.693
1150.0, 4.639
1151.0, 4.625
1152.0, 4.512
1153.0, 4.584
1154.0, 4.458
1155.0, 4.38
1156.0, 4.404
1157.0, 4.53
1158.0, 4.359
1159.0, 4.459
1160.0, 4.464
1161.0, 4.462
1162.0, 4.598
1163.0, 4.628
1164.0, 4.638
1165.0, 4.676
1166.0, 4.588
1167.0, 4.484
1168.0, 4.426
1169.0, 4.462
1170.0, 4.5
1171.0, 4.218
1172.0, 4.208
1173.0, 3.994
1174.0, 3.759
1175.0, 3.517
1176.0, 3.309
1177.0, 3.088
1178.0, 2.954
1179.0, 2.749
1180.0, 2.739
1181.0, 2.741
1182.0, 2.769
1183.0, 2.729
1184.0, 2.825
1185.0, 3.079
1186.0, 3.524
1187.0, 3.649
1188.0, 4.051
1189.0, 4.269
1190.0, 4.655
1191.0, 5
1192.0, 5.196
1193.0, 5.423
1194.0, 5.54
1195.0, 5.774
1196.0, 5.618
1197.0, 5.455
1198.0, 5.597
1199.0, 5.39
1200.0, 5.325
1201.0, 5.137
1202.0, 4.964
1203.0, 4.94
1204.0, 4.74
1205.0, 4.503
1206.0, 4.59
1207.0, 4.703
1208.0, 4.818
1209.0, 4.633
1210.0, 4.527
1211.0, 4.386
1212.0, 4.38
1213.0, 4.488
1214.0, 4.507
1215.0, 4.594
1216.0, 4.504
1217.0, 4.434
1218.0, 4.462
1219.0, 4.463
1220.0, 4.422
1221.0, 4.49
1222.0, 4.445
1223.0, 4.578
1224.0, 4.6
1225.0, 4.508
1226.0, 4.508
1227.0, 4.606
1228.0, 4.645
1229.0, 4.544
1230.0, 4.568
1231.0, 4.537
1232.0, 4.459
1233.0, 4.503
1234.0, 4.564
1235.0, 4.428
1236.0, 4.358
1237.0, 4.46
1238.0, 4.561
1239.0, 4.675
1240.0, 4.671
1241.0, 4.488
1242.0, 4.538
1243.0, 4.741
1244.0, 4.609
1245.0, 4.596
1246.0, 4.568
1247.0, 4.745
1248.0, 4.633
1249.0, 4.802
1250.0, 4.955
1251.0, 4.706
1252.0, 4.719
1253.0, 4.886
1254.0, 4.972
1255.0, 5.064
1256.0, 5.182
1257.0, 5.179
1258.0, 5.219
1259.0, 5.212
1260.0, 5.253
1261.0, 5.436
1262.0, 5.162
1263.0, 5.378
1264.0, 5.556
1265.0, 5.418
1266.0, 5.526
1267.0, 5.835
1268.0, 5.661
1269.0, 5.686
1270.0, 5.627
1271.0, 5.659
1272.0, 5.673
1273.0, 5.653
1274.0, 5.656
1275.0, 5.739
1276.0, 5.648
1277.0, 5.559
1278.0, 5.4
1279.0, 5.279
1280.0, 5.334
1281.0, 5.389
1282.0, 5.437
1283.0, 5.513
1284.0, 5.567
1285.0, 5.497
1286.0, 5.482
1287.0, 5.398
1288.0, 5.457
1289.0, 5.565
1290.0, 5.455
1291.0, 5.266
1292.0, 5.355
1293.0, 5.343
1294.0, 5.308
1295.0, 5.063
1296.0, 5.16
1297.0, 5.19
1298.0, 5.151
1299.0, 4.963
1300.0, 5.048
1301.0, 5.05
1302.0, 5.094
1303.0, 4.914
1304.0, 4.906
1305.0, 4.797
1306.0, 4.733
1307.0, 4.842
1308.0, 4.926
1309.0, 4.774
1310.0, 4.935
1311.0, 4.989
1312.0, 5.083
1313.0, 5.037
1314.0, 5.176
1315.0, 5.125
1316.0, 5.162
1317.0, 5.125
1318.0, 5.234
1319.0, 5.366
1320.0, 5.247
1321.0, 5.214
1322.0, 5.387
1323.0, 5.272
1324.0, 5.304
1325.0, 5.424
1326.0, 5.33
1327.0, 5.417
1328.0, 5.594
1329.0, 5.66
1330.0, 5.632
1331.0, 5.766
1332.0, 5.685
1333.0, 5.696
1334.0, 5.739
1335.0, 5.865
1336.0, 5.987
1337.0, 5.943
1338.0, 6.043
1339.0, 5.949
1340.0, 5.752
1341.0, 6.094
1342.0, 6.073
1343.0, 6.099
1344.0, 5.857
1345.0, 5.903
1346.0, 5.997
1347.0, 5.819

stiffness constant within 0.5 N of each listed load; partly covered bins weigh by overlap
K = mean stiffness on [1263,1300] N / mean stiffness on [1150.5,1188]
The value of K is 1.38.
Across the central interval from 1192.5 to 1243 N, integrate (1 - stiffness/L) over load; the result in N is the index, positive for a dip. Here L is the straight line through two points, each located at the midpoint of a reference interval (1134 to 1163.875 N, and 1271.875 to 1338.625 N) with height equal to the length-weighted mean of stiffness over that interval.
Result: 2.7 N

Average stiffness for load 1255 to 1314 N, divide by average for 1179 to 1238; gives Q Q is 1.2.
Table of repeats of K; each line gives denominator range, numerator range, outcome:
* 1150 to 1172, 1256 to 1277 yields 1.22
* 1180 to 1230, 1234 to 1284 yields 1.14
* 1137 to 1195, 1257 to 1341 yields 1.25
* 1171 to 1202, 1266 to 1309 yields 1.29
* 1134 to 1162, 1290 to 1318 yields 1.07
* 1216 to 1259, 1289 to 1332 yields 1.12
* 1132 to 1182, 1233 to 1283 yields 1.16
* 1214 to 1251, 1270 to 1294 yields 1.20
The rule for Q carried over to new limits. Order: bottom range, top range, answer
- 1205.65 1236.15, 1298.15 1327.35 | 1.13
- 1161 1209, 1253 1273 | 1.25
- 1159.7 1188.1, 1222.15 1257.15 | 1.23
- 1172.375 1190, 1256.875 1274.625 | 1.65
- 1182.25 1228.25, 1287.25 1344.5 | 1.17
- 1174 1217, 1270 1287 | 1.28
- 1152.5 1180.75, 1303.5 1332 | 1.26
